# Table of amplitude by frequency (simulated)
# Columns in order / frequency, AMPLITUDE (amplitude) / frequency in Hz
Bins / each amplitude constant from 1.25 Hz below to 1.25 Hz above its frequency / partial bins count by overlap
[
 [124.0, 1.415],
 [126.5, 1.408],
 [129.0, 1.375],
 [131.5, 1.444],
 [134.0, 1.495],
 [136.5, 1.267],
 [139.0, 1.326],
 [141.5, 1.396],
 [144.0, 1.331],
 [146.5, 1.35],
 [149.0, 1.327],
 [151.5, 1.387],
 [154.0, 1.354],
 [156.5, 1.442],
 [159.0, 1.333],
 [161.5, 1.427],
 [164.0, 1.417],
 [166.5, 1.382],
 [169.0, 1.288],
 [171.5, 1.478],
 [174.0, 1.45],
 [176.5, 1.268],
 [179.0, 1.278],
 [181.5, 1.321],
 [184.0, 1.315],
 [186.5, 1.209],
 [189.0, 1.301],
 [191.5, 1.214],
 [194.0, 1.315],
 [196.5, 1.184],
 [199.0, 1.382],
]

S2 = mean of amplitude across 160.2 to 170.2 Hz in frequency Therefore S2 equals 1.38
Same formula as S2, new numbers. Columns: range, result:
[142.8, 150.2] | 1.34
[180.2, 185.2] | 1.32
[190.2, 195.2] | 1.26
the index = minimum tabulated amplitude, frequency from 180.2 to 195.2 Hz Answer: 1.209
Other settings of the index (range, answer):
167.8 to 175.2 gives 1.288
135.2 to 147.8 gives 1.267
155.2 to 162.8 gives 1.333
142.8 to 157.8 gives 1.327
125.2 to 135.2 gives 1.375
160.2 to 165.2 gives 1.417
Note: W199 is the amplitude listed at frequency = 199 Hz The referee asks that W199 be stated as 1.382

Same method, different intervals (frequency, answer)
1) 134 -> 1.495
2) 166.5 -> 1.382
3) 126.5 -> 1.408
